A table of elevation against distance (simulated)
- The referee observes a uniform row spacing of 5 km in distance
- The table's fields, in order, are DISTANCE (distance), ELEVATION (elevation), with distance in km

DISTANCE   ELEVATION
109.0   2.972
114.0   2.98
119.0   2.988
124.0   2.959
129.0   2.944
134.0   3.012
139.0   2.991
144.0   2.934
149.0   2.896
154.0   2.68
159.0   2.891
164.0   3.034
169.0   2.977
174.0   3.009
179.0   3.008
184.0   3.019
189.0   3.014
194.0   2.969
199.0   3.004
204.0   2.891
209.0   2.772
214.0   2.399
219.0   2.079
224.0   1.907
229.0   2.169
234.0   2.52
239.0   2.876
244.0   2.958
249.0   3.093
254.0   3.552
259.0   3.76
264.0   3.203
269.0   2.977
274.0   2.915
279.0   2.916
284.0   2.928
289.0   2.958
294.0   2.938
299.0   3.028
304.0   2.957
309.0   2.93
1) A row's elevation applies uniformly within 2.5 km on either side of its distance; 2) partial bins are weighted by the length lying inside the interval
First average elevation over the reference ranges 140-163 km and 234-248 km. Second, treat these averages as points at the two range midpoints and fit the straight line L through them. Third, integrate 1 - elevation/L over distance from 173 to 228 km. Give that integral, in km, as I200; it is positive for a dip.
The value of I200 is 3.01 km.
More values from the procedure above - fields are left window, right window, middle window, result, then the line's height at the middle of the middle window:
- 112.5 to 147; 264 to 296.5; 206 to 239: 6.7 km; 2.96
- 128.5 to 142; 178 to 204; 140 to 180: 0.8 km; 2.99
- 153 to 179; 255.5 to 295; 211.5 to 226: 4.2 km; 3.01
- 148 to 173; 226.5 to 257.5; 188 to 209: -0.3 km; 2.9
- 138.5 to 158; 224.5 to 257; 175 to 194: -1.1 km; 2.85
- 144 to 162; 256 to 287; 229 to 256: 1.3 km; 3.05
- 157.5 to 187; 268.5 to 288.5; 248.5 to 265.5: -2.9 km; 2.94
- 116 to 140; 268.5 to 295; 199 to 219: 2.1 km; 2.96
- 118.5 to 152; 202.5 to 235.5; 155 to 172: -1.1 km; 2.76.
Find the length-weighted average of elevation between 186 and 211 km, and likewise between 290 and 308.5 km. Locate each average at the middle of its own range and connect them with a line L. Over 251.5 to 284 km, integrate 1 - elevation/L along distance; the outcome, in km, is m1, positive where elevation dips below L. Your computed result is -2.6 km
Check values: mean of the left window 2.93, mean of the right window 2.97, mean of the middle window 3.2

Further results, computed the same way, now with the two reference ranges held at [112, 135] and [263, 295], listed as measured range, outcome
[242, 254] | -0.68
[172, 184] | -0.16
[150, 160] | 0.63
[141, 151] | 0.18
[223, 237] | 3.37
